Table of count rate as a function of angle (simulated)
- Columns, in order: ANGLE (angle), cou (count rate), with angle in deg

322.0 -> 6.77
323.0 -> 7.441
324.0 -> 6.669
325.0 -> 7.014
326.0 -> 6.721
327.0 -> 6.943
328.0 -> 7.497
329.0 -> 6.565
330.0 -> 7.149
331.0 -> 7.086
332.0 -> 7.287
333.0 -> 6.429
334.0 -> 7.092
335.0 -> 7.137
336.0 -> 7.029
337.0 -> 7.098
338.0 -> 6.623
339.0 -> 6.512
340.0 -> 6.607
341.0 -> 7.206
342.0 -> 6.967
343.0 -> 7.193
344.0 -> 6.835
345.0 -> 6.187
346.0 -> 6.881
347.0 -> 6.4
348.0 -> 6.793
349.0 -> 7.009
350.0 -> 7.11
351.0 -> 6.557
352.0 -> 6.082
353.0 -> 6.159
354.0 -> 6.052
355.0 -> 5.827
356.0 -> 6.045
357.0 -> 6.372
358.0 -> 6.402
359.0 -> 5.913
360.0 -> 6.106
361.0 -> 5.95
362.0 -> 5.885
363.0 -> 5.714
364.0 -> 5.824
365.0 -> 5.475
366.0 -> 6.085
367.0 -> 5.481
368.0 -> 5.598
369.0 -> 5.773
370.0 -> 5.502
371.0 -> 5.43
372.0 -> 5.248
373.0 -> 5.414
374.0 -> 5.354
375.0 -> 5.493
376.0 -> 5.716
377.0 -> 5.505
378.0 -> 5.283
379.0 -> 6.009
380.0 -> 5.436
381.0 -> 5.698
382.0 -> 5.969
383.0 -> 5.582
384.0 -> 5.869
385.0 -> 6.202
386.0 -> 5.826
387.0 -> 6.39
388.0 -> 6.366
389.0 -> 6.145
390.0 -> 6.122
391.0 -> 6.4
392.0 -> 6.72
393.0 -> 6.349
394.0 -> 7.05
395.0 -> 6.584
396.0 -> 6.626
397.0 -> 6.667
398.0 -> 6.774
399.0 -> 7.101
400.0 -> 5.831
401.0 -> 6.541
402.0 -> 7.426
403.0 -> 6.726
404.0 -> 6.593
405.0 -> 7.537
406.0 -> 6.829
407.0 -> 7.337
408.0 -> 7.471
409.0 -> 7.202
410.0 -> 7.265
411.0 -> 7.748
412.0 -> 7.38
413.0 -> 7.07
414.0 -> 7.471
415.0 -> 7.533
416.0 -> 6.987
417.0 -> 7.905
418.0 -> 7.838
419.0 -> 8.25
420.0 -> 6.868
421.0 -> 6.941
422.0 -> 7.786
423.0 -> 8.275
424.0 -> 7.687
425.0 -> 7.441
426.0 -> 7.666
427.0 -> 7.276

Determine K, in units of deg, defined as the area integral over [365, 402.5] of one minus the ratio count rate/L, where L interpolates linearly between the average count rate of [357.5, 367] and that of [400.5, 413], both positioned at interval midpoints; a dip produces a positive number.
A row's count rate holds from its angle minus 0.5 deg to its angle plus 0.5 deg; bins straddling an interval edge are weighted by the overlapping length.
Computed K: 2.81 deg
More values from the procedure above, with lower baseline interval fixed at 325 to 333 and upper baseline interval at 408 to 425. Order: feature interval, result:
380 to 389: 1.7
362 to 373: 2.4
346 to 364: 2.2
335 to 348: 0.5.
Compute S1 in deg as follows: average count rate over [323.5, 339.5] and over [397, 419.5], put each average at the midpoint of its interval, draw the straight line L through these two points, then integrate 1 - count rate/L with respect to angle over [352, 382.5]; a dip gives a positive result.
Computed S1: 5.59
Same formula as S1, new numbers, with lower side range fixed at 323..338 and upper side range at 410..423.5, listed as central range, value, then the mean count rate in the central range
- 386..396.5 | 1.3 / 6.44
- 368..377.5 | 2.3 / 5.5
